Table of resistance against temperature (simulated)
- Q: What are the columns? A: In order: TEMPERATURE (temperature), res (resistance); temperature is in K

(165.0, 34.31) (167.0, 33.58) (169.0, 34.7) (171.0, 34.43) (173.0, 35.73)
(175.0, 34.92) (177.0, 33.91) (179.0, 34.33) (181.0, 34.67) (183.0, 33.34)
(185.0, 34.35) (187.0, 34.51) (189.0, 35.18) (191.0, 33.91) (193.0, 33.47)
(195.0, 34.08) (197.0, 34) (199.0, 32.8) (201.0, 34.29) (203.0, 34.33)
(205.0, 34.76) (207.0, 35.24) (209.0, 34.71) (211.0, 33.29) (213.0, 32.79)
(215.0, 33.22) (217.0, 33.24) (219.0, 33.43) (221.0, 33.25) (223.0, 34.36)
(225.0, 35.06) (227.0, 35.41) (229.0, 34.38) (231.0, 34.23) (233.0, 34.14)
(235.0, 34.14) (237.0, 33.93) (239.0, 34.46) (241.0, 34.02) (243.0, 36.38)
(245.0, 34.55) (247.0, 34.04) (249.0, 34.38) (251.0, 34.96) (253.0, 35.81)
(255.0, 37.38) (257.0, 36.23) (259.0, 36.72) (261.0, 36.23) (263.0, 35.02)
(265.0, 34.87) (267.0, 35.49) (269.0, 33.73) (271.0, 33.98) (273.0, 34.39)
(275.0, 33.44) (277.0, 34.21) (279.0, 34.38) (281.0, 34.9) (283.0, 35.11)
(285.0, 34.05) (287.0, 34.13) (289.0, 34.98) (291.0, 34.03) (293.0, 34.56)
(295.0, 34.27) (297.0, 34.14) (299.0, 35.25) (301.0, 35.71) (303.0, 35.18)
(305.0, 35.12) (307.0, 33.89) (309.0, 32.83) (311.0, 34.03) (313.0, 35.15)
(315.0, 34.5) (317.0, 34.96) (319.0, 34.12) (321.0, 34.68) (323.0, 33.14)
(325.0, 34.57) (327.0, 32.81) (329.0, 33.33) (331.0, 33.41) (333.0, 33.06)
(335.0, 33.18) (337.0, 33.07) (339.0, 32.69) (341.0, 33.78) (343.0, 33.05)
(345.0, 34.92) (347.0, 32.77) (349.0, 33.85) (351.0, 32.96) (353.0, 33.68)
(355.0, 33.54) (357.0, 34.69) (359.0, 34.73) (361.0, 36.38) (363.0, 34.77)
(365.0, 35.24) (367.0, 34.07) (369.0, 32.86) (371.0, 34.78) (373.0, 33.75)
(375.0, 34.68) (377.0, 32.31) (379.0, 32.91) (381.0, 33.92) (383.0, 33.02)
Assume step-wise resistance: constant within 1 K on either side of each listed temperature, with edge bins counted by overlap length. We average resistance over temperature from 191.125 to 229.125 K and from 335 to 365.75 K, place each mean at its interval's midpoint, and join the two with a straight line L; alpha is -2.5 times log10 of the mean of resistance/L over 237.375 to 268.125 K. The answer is -0.04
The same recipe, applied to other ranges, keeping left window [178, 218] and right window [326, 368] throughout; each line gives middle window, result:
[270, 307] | -0.02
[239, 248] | -0.02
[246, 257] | -0.05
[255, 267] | -0.06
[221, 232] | -0.02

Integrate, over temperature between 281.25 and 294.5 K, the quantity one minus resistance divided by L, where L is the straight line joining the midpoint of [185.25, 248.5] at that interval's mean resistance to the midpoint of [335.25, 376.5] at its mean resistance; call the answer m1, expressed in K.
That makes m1 -0.2 K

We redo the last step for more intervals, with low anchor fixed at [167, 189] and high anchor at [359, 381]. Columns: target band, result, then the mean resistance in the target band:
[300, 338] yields 0.25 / 34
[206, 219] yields 0.27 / 33.7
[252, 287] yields -0.70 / 35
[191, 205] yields 0.22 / 33.9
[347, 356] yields 0.21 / 33.4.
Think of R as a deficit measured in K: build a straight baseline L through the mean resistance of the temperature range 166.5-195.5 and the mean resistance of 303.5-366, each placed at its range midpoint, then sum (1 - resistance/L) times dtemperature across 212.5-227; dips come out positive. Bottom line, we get 0.2 K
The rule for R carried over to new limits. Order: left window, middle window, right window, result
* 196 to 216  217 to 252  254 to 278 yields 0.1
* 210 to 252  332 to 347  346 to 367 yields 0.4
